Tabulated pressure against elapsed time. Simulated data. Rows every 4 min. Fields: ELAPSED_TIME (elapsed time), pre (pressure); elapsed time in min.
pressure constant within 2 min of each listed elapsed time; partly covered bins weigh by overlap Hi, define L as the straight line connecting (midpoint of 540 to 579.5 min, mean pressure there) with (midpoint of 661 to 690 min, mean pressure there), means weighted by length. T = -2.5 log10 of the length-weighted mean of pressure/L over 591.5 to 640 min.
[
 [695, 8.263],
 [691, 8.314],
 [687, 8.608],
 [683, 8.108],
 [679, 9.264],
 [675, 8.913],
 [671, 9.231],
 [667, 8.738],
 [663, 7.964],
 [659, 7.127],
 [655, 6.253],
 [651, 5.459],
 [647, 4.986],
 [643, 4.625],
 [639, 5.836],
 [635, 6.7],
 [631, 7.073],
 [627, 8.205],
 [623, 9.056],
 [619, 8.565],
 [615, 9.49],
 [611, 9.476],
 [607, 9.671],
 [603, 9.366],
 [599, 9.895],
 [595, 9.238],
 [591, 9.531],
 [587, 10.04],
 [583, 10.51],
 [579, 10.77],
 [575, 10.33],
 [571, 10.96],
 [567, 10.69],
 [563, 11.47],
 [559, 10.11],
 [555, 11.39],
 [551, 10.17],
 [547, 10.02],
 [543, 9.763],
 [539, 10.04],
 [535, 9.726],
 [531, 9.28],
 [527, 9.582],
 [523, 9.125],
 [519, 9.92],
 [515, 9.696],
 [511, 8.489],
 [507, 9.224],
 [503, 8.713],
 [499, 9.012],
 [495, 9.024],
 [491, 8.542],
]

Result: 0.12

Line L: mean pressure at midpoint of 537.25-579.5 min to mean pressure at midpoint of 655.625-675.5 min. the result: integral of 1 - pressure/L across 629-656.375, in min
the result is 9.0 min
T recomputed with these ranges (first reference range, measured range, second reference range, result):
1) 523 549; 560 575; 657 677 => -0.16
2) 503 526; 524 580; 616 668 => -0.20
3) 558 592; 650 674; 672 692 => 0.18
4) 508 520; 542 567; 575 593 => -0.07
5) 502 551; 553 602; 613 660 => -0.24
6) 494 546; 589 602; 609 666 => -0.19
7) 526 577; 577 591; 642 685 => -0.10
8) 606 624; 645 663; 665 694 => 0.40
